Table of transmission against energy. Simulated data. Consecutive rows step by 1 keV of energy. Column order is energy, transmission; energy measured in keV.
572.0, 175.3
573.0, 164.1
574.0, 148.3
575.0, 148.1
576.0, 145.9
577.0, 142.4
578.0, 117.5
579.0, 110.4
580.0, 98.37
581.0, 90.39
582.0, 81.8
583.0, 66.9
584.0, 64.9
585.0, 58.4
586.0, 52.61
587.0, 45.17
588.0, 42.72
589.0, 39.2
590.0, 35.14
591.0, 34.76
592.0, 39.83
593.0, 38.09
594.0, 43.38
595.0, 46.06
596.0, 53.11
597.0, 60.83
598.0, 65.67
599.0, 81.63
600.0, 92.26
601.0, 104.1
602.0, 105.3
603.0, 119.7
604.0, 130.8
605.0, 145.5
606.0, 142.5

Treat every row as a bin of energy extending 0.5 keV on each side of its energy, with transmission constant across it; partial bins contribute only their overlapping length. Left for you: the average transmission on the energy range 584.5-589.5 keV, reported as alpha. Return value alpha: 47.6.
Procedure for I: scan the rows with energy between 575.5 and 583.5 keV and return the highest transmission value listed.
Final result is 145.9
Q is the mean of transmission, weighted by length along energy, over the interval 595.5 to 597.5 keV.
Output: 57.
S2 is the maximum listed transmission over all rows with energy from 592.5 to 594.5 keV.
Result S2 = 43.38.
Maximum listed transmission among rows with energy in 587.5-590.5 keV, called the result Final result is 42.72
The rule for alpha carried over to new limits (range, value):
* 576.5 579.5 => 123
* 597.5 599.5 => 73.7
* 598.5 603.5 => 101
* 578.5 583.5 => 89.6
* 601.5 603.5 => 112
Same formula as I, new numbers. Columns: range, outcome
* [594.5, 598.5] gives 65.67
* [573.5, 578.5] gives 148.3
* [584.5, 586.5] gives 58.4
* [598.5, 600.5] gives 92.26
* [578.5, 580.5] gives 110.4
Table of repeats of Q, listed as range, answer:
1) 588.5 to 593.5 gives 37.4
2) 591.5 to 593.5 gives 39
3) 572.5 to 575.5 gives 154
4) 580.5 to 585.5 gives 72.5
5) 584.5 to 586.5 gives 55.5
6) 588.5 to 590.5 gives 37.2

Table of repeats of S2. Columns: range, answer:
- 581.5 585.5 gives 81.8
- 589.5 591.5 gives 35.14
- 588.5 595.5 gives 46.06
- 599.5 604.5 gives 130.8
